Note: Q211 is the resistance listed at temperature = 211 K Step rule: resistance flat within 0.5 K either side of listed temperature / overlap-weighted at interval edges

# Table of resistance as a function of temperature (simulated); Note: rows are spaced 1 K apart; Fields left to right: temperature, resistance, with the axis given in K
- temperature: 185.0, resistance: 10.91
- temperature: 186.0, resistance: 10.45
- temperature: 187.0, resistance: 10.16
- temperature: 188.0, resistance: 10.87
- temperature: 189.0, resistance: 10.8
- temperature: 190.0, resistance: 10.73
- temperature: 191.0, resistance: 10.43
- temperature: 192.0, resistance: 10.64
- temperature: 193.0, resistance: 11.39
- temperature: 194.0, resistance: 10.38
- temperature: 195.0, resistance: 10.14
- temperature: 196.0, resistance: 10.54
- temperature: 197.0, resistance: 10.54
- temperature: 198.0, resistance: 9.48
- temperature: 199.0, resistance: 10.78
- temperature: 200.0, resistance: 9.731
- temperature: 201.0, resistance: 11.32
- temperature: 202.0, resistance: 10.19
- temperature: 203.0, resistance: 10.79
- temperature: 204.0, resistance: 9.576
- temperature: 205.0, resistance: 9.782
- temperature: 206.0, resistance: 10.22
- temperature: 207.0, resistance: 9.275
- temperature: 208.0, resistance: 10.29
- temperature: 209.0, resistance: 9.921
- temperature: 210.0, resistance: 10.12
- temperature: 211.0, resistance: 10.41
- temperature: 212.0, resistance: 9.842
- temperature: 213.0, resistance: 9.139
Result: 10.41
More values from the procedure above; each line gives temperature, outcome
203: 10.79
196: 10.54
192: 10.64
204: 9.576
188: 10.87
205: 9.782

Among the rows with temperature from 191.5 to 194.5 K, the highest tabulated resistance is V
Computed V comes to 11.39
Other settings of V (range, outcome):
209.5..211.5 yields 10.41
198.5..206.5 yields 11.32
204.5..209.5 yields 10.29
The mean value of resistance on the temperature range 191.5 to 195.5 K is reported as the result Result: 10.6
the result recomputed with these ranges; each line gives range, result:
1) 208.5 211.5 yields 10.2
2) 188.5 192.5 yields 10.7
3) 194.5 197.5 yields 10.4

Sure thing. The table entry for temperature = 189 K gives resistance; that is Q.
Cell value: 10.8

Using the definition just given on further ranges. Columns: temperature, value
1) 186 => 10.45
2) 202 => 10.19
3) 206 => 10.22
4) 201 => 11.32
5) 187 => 10.16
